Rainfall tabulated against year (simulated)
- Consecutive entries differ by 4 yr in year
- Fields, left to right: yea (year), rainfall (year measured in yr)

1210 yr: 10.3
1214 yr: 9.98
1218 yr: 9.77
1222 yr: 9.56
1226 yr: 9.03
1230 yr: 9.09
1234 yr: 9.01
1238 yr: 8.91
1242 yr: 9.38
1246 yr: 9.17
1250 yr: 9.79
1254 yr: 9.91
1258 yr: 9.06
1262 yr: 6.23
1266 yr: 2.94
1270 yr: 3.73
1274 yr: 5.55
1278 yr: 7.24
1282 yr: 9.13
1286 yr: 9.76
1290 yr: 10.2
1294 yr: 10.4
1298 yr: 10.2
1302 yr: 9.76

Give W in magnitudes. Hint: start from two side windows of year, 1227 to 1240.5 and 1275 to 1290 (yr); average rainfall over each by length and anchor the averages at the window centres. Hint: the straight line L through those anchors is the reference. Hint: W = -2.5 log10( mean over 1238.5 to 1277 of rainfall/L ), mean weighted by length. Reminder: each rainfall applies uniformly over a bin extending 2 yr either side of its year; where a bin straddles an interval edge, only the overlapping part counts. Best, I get 0.20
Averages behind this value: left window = 9.02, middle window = 7.37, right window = 8.7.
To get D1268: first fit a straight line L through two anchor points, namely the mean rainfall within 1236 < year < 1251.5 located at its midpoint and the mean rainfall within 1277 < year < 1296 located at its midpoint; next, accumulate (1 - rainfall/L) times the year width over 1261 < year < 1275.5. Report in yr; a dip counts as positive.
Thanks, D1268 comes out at 7.6 yr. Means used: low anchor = 9.3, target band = 4.47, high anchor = 9.46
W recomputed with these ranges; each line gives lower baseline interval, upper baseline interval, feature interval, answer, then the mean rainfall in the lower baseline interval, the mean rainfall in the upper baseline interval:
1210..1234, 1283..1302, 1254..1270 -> 0.486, 9.51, 10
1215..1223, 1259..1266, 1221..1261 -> -0.218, 9.72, 5.69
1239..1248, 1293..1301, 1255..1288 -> 0.392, 9.23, 10.2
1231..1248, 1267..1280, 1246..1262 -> -0.212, 9.12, 5.31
